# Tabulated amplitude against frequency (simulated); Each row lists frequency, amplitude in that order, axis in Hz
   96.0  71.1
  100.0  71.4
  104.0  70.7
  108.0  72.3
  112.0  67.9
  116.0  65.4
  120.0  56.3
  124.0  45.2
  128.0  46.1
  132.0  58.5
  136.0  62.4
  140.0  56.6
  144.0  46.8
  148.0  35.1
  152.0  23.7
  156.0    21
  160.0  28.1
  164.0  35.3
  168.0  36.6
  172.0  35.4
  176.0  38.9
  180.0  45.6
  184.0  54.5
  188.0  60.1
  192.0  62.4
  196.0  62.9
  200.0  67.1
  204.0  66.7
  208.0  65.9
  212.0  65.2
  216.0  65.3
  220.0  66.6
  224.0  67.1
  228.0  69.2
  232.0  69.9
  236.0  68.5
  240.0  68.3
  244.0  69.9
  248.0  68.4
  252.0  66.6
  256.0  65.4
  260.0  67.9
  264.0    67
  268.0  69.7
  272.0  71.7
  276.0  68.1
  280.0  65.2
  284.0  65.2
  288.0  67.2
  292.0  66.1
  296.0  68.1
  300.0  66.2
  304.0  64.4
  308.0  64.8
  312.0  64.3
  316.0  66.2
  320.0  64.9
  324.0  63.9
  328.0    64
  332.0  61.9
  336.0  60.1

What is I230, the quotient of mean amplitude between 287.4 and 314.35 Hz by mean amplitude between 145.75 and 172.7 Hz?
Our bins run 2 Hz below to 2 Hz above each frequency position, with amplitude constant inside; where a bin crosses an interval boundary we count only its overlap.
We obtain 2.15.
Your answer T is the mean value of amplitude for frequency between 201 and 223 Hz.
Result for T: 66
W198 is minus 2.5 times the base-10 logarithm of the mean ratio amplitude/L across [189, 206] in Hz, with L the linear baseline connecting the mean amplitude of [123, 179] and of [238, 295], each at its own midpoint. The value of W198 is -0.24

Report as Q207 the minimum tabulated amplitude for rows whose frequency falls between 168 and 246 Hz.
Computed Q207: 35.4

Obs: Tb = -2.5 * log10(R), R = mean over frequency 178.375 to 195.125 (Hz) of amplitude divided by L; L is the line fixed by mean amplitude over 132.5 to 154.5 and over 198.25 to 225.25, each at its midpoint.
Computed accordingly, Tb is 0.04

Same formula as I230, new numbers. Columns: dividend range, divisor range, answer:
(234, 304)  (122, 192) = 1.55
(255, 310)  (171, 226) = 1.13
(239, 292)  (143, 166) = 2.18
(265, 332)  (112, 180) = 1.50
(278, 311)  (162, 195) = 1.41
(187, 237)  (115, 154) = 1.34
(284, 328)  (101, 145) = 1.10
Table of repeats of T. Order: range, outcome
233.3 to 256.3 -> 68.1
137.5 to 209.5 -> 46.8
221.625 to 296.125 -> 67.9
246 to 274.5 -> 68.1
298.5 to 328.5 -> 64.9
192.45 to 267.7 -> 67.1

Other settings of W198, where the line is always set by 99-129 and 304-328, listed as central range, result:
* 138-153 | 0.440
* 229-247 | -0.088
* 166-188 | 0.393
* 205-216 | -0.038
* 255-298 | -0.054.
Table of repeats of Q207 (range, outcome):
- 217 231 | 66.6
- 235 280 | 65.2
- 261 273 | 67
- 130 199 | 21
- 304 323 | 64.3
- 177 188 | 45.6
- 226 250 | 68.3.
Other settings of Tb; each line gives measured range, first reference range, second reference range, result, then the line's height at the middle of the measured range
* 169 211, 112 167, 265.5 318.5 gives -0.06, 52.4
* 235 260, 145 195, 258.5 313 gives -0.17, 58.1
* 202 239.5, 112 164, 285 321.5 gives -0.20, 55.9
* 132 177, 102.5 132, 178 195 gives 0.43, 58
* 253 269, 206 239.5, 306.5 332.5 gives -0.02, 66.1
